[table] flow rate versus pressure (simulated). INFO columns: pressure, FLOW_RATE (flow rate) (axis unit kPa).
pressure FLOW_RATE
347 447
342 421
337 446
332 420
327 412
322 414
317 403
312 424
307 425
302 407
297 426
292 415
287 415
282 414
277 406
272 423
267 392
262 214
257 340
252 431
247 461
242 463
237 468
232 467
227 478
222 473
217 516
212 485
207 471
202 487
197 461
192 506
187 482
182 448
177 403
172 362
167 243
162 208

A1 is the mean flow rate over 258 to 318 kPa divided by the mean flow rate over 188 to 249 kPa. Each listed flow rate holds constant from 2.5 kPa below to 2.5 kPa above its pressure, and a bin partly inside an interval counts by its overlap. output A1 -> 0.83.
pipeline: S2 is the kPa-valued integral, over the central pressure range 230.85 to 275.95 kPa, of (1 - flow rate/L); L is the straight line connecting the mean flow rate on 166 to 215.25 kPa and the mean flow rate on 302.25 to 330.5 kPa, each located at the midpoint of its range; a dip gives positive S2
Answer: 2.5 kPa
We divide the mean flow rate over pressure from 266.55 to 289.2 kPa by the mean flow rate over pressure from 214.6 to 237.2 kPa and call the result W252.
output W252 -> 0.85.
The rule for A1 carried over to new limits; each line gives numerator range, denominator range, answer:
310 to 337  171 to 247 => 0.89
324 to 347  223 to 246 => 0.91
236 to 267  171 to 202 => 0.87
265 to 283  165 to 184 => 1.12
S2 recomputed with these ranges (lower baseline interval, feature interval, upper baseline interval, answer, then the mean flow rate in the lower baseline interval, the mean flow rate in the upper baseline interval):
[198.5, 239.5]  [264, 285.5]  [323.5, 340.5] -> 2.29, 480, 425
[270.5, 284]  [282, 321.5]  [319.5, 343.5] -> 0.15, 414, 423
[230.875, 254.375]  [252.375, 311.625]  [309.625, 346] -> 6.52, 458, 421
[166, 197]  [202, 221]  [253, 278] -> -4.39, 420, 356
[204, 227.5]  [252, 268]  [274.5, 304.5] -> 4.21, 485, 414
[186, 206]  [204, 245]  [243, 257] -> -2.09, 483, 429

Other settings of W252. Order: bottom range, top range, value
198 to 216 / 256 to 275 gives 0.71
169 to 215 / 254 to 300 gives 0.84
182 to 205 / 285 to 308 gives 0.87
